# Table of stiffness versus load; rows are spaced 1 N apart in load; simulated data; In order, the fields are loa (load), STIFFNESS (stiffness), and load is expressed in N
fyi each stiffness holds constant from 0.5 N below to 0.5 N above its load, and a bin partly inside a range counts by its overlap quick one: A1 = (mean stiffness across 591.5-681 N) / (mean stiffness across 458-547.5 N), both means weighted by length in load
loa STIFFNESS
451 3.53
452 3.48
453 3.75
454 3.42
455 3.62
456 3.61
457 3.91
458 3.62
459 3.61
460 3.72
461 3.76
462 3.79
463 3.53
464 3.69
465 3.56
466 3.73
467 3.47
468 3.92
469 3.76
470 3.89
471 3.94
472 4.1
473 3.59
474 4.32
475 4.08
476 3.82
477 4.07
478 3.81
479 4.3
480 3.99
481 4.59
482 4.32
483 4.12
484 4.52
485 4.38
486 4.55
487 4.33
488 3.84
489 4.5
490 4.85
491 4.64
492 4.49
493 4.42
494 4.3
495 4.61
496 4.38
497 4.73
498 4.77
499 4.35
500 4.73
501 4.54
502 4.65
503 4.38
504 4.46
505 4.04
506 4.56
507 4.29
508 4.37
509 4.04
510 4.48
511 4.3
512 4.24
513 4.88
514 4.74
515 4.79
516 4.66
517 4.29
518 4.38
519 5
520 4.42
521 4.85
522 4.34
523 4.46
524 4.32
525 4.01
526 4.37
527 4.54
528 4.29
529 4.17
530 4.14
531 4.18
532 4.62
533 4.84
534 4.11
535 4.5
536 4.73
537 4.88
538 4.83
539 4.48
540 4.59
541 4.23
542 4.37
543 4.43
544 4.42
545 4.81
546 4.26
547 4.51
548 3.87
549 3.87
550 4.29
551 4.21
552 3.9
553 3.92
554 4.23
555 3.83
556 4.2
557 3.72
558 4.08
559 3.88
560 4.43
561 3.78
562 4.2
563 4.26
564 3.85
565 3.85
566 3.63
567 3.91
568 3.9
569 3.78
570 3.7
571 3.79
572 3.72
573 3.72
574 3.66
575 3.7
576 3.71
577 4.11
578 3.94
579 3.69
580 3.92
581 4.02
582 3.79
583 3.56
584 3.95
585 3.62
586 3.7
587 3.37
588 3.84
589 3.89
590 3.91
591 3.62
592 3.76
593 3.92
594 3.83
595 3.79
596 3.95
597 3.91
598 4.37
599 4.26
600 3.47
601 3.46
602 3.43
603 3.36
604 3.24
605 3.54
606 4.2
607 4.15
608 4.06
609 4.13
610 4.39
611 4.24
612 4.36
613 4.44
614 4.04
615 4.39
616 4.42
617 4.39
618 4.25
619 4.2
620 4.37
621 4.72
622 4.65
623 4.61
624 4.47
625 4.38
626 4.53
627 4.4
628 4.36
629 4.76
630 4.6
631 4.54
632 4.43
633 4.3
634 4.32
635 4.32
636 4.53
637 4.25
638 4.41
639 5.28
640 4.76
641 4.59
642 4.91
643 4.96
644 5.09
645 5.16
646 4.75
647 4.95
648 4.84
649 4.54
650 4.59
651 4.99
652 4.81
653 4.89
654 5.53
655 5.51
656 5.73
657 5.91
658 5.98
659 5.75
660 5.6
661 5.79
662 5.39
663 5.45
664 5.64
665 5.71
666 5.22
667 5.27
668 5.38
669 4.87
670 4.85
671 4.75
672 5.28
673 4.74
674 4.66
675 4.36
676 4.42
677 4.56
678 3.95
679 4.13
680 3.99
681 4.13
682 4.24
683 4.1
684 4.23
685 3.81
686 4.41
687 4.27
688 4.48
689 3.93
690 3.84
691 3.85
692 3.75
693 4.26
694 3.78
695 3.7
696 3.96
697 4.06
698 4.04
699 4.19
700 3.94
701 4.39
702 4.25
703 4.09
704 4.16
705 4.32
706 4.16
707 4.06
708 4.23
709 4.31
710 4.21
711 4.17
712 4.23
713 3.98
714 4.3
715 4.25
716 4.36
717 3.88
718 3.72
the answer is 1.06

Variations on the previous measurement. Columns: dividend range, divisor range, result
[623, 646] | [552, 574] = 1.18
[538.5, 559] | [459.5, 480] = 1.09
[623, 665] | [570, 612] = 1.29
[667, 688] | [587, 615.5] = 1.14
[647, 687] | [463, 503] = 1.17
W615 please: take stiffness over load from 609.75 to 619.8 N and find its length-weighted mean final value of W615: 4.31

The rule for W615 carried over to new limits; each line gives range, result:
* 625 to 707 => 4.63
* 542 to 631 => 4.04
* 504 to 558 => 4.37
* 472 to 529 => 4.39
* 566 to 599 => 3.82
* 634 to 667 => 5.11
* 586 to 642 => 4.19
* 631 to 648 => 4.69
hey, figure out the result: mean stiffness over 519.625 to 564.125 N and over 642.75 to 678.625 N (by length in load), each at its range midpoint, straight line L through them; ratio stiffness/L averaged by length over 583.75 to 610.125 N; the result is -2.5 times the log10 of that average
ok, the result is 0.22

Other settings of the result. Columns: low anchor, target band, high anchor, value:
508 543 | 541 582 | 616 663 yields 0.15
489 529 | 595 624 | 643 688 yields 0.16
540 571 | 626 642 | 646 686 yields 0.03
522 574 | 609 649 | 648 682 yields 0.05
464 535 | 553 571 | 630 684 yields 0.15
